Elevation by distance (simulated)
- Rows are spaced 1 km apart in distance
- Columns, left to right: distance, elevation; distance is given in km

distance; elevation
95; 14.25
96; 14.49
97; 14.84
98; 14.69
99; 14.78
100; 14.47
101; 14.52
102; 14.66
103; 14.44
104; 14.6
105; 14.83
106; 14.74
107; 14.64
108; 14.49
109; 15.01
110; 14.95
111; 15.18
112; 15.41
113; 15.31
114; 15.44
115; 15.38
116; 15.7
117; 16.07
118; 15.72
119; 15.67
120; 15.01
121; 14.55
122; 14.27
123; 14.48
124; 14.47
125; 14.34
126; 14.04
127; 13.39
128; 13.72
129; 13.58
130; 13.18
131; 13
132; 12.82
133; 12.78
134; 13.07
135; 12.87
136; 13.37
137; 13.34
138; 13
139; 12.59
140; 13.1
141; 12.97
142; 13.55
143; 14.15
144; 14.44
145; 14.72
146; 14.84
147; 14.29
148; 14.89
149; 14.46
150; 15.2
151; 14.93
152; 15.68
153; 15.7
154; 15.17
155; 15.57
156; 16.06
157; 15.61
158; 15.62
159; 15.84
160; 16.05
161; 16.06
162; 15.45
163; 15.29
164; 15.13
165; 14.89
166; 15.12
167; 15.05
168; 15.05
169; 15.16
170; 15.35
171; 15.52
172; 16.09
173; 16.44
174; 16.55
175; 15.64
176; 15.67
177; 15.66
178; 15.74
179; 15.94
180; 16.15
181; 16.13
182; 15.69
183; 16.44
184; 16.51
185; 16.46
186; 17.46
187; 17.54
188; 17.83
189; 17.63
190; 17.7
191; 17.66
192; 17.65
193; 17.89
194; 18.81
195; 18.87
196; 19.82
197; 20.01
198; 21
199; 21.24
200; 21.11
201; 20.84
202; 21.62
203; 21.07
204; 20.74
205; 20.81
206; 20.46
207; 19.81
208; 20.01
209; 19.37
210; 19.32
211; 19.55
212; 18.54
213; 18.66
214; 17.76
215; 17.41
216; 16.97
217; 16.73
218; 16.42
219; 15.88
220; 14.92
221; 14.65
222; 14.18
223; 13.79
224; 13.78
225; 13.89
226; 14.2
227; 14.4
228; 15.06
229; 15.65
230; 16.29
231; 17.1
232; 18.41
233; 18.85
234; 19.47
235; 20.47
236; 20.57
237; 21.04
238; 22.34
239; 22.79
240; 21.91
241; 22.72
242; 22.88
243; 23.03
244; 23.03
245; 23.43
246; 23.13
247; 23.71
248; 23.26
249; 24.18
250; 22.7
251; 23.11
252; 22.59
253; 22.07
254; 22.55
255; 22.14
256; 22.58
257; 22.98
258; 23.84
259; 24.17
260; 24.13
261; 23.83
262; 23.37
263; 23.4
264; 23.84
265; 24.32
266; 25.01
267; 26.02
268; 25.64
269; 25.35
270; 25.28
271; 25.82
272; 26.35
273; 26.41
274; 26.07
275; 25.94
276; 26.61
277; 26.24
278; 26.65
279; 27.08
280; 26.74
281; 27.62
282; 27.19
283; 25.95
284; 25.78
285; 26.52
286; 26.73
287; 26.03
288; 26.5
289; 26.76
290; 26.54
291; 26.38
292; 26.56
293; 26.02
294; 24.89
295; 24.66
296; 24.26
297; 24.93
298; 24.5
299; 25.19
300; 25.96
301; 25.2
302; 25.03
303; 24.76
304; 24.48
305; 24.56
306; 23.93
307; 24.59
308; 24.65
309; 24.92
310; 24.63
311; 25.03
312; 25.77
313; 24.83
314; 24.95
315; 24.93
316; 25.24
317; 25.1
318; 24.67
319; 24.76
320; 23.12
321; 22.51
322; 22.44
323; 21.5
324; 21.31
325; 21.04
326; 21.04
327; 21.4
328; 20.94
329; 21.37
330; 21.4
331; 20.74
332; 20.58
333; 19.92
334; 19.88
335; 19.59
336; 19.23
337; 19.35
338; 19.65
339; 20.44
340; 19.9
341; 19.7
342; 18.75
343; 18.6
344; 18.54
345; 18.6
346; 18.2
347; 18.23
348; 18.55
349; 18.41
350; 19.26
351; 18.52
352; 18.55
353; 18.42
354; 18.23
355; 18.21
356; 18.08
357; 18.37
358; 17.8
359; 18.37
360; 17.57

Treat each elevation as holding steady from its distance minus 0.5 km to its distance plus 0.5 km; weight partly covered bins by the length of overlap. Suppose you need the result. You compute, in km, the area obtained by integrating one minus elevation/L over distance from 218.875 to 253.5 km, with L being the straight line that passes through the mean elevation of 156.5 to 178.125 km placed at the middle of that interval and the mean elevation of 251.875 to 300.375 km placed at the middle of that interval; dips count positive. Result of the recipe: 3.8 km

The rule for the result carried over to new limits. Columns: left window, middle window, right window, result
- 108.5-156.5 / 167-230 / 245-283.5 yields 6.9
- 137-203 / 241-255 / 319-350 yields -3.8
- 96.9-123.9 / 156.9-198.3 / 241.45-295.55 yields 5.7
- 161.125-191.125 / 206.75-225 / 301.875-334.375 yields 1.1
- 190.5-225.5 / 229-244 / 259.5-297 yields 0.6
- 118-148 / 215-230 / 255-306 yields 4.1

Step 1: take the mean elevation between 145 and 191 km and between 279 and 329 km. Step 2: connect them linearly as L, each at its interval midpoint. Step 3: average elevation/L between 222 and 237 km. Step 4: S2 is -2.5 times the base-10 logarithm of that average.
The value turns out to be 0.19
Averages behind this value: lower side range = 15.8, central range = 16.6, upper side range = 24.7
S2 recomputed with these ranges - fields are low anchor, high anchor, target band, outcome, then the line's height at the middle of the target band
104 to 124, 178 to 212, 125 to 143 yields 0.20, 16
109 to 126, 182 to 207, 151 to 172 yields 0.12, 17.3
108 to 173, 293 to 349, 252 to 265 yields -0.18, 19.7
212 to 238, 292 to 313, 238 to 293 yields -0.18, 21.1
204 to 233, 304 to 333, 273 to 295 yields -0.24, 21.1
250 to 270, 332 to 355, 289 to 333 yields -0.15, 20.9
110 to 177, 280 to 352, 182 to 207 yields -0.11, 17.2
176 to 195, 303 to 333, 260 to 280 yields -0.21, 21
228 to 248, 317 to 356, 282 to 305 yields -0.25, 20.5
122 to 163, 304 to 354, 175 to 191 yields -0.05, 15.9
